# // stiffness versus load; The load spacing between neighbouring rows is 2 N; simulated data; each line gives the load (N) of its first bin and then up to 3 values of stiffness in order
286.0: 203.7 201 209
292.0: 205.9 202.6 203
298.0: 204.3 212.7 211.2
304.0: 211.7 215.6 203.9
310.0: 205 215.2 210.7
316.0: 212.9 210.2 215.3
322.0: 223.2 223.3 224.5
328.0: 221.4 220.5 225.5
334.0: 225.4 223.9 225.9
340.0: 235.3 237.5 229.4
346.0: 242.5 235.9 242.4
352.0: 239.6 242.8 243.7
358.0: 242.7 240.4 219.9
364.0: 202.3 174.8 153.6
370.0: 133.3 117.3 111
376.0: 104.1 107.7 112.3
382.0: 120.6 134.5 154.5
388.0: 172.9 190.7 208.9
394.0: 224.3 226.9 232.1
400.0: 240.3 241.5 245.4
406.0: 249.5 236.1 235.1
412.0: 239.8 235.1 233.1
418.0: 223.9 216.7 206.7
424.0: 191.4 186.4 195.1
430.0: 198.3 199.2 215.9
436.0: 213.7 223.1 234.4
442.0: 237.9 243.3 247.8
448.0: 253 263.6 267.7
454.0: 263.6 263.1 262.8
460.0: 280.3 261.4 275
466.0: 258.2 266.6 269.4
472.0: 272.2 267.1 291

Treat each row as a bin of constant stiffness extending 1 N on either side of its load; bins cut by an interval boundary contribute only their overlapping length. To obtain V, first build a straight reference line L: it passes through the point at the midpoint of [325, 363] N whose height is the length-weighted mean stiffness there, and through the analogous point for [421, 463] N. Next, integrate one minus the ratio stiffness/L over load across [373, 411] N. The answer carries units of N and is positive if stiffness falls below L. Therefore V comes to 7.57 N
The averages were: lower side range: 233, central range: 187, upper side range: 234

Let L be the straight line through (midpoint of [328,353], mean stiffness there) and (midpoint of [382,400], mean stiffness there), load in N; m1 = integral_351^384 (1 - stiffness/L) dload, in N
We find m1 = 6.3 N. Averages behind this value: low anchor 232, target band 172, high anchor 192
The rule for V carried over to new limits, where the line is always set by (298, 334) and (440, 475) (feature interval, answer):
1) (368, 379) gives 5.44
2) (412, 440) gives 4.28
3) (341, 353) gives -0.66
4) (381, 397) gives 4.02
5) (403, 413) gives 0.16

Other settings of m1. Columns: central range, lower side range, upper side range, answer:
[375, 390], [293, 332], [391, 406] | 6.3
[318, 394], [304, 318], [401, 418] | 8.5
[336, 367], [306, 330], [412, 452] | -1.8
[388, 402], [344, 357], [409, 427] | 0.5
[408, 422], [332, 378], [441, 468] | 0.5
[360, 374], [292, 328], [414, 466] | 3.4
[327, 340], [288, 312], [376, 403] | -1.8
